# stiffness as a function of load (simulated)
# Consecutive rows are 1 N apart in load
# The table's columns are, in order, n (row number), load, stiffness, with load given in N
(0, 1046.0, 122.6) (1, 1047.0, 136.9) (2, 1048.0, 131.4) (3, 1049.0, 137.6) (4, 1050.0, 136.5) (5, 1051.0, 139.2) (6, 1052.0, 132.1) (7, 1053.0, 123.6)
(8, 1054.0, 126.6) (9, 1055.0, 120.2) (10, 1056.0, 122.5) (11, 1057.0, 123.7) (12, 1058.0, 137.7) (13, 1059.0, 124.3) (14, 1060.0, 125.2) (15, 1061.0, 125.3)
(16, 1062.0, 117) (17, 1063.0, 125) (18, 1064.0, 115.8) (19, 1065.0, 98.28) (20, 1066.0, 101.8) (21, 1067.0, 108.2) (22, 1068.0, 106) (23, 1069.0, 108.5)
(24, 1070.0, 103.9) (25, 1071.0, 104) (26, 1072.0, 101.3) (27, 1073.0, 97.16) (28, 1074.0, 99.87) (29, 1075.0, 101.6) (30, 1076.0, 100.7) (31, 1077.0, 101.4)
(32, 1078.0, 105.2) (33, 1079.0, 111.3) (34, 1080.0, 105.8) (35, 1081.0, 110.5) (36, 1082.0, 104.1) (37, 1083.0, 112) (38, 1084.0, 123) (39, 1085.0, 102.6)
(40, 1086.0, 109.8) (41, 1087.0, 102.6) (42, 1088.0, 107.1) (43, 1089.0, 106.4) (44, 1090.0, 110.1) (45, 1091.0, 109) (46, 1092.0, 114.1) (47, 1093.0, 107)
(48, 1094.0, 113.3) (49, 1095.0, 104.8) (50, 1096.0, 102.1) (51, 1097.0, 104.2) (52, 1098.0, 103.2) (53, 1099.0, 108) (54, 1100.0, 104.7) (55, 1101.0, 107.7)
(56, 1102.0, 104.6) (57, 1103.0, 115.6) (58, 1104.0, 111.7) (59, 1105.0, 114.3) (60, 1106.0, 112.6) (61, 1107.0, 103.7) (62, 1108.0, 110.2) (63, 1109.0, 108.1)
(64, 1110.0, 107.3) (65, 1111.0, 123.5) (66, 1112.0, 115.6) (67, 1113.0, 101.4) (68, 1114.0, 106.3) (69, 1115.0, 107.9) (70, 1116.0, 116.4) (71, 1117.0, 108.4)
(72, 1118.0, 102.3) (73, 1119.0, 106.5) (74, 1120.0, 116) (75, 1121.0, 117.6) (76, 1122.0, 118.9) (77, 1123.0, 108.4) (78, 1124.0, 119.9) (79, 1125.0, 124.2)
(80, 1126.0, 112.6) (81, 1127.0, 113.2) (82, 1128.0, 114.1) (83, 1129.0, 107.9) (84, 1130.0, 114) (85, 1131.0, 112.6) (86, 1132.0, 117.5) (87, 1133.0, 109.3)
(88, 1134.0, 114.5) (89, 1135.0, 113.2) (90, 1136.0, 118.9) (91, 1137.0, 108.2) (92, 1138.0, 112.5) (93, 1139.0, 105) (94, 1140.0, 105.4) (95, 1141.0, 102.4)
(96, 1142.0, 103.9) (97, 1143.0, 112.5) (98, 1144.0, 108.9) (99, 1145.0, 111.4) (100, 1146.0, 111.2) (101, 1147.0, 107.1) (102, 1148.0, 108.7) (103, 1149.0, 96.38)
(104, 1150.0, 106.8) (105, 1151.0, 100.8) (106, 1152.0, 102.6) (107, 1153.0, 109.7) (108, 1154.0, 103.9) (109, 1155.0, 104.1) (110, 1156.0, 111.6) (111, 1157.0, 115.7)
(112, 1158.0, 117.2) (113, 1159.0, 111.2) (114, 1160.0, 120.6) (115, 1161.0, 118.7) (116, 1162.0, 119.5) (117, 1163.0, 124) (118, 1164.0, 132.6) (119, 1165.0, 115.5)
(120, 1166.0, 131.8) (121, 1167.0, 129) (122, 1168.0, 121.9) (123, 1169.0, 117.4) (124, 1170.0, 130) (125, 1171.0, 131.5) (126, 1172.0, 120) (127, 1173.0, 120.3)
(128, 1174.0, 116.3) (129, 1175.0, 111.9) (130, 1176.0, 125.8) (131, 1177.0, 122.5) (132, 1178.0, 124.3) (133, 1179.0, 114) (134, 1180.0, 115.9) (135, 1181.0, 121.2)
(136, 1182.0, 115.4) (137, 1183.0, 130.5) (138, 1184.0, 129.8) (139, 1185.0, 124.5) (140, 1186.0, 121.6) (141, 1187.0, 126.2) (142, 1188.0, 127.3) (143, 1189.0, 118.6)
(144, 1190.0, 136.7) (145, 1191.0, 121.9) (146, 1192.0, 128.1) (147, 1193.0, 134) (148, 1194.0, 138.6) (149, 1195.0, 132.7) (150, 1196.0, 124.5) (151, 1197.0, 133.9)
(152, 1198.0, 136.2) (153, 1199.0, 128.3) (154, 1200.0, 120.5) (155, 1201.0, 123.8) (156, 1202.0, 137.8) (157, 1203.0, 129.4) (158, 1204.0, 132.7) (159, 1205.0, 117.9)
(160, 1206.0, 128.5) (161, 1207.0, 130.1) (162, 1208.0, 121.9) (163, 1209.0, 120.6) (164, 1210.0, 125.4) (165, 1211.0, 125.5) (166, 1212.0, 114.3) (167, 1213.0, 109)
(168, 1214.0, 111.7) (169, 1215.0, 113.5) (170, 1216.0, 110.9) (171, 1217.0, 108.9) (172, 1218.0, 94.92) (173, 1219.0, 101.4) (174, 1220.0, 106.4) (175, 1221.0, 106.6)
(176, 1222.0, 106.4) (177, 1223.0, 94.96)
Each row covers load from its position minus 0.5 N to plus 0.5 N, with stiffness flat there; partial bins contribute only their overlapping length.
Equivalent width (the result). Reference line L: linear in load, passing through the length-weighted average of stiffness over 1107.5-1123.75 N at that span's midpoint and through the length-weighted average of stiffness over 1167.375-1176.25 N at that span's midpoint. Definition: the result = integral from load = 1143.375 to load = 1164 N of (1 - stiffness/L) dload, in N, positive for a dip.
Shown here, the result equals 1.3 N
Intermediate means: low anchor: 111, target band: 111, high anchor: 122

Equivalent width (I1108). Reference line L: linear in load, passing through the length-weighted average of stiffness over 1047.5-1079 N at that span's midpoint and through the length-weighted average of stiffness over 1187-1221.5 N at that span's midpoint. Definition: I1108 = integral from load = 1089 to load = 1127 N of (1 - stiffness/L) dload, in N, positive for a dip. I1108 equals 2.5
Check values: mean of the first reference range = 116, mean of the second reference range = 122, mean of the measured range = 110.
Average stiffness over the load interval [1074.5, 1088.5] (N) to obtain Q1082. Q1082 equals 107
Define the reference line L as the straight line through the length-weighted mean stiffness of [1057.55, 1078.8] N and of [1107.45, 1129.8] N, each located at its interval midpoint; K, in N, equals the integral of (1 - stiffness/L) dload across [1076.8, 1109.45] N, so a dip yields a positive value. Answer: 0.8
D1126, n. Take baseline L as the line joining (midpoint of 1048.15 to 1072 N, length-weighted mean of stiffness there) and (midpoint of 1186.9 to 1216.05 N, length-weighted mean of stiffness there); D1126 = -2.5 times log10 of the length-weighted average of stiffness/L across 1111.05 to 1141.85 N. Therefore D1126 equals 0.10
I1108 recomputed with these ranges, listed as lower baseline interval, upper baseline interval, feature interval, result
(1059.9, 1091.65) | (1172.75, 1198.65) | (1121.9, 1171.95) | 2.24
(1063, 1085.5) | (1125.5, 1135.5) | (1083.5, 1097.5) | -0.04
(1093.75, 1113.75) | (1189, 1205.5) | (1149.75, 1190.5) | 1.31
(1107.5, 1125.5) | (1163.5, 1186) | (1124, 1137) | 0.04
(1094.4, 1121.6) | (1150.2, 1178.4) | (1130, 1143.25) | 0.36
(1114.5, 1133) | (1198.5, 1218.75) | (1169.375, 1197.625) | -1.66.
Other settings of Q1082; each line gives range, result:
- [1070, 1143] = 109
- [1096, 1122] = 110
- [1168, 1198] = 125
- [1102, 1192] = 115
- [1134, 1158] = 108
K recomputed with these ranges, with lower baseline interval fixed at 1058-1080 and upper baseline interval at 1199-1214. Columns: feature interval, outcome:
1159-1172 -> -0.5 N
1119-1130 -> 0.0 N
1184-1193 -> -0.3 N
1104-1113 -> 0.2 N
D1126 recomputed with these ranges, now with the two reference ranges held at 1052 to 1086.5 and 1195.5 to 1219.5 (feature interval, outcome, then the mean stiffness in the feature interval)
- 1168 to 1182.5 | -0.015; 121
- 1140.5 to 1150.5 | 0.098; 107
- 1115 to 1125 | 0.022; 113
